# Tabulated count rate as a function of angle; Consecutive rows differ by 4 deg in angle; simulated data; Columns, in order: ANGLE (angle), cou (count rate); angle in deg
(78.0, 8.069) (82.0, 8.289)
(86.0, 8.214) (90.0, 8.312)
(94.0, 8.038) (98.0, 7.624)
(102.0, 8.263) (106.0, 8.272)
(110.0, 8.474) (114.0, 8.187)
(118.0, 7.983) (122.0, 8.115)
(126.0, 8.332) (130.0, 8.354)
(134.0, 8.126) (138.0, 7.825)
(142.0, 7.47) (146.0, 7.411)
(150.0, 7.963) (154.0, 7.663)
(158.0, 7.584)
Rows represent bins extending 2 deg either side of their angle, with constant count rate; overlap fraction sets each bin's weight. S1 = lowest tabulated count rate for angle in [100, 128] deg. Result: 7.983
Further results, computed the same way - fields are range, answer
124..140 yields 7.825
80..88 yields 8.214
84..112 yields 7.624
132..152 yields 7.411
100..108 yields 8.263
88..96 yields 8.038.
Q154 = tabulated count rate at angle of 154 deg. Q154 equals 7.663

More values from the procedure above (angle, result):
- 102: 8.263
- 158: 7.584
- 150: 7.963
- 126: 8.332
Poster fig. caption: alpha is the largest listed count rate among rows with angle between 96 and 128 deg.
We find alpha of 8.474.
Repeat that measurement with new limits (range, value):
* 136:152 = 7.963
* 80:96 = 8.312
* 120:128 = 8.332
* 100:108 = 8.272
